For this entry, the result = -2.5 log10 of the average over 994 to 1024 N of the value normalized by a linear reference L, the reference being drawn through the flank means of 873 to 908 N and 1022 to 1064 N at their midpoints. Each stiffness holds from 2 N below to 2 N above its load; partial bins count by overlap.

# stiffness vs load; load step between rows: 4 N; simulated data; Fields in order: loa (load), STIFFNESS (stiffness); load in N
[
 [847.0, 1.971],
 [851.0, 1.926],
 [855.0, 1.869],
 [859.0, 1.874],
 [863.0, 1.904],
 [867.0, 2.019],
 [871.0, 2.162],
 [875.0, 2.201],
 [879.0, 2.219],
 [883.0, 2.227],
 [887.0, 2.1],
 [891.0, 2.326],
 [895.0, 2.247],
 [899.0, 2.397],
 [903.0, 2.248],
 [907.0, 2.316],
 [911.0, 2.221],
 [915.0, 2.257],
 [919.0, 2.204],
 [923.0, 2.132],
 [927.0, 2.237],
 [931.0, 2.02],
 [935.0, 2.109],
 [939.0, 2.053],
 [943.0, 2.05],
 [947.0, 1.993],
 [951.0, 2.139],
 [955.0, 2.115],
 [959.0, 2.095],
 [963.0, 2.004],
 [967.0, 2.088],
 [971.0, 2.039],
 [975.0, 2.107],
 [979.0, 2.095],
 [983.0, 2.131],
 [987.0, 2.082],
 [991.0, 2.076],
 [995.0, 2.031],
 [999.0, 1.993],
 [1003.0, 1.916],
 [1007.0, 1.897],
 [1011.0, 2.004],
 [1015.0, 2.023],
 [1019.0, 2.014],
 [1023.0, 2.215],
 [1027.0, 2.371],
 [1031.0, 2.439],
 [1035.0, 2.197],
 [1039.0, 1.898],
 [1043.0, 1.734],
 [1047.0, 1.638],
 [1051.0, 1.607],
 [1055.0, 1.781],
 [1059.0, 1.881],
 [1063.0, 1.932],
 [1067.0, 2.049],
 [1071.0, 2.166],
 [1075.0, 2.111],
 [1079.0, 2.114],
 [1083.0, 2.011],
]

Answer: 0.01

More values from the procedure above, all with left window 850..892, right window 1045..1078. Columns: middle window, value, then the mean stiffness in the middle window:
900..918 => -0.11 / 2.26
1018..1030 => -0.16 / 2.24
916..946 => -0.05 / 2.12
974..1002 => -0.05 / 2.07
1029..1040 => -0.15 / 2.2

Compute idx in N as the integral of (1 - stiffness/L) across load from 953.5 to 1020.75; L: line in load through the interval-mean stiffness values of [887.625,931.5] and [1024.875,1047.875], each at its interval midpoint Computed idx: 2.9 N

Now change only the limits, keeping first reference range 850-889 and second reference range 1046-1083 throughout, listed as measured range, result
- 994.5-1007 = 0.1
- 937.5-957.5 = -0.7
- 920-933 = -0.8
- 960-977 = -0.6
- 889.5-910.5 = -2.7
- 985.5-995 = -0.4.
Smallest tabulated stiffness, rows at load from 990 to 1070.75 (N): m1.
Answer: 1.607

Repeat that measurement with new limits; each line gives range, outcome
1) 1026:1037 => 2.197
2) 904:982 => 1.993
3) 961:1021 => 1.897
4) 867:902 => 2.019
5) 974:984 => 2.095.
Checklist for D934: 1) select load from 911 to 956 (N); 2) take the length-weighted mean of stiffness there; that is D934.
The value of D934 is 2.12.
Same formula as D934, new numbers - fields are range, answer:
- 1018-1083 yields 2.01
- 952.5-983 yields 2.08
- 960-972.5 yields 2.05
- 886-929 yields 2.25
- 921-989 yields 2.09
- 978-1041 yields 2.09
